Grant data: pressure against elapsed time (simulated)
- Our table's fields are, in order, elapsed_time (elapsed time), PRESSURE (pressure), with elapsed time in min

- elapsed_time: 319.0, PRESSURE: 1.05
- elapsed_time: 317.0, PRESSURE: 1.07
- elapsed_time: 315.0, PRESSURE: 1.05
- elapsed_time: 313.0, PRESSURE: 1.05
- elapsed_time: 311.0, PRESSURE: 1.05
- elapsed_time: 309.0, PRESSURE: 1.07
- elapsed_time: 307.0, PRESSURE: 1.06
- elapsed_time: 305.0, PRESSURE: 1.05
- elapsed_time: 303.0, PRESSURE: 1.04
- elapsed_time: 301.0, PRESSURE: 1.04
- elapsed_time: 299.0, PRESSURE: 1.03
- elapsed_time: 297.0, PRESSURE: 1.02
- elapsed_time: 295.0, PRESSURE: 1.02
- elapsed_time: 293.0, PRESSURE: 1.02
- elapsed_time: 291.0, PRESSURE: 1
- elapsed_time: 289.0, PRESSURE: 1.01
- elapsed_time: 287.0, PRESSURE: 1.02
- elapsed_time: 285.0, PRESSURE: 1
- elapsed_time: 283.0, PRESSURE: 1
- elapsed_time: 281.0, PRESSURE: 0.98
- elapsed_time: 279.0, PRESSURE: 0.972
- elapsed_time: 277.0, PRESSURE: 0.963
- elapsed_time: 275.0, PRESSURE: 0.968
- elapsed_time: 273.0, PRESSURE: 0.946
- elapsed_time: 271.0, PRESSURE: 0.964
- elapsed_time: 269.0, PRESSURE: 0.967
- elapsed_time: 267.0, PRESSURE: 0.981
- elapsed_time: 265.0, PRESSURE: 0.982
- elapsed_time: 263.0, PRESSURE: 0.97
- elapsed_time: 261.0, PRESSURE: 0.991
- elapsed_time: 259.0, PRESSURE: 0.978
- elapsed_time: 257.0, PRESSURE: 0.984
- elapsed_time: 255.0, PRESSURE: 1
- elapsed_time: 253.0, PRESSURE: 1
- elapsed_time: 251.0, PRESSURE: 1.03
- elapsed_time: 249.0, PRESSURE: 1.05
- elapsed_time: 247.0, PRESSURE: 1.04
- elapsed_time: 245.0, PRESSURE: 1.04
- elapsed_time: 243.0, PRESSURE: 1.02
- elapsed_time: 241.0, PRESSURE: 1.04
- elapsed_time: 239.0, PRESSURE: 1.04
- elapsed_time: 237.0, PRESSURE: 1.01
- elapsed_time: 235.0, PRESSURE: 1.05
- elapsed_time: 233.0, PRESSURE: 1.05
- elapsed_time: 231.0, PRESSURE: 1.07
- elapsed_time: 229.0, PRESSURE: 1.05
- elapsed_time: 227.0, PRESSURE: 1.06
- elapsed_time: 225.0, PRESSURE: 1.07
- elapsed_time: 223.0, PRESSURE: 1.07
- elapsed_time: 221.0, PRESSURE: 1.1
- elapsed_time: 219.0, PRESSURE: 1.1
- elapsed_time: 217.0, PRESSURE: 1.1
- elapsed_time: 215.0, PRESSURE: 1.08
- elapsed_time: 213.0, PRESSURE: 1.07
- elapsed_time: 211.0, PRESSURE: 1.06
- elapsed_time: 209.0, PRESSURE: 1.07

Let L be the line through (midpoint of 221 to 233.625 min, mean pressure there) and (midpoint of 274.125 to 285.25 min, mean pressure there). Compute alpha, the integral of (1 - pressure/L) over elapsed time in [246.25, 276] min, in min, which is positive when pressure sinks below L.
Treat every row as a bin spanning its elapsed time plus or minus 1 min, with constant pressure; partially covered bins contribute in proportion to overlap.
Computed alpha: 0.6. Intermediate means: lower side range 1.07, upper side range 0.979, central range 0.99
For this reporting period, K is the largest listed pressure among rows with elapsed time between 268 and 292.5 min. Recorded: 1.02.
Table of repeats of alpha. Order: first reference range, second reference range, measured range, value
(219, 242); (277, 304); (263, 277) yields 0.8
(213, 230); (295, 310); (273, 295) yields 1.2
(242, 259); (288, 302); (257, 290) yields 1.2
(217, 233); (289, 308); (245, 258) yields 0.5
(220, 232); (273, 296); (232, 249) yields 0.2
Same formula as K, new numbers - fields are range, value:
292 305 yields 1.05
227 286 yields 1.07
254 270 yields 1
